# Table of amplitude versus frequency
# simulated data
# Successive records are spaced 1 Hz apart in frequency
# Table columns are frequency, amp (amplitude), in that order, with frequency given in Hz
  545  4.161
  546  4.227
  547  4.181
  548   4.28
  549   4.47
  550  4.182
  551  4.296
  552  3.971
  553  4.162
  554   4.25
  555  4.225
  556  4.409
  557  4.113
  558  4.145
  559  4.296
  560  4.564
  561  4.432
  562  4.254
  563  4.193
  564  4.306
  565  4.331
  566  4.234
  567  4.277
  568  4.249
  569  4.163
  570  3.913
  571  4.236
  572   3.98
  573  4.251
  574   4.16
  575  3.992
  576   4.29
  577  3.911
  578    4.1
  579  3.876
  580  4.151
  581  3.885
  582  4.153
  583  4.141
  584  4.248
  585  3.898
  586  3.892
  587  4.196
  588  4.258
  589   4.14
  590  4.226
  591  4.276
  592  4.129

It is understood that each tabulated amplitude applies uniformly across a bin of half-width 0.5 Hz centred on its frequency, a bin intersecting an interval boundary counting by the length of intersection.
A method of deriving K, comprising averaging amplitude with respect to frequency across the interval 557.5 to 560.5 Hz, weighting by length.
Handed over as 4.33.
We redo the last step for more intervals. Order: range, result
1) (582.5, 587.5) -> 4.08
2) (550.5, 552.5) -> 4.13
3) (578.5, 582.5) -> 4.02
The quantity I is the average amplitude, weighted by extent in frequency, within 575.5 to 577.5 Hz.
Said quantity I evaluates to 4.1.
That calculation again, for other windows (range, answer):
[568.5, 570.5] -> 4.04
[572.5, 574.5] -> 4.21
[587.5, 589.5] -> 4.2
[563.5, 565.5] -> 4.32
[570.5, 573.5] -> 4.16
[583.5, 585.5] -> 4.07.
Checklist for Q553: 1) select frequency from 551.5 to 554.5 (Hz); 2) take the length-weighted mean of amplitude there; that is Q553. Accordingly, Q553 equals 4.13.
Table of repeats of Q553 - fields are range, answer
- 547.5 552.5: 4.24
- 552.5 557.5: 4.23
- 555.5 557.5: 4.26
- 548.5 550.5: 4.33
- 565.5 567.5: 4.26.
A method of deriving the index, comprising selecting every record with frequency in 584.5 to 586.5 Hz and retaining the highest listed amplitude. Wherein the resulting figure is 3.898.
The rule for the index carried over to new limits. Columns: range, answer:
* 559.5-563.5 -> 4.564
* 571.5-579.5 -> 4.29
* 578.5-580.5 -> 4.151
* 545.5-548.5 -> 4.28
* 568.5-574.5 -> 4.251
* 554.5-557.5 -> 4.409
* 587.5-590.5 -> 4.258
